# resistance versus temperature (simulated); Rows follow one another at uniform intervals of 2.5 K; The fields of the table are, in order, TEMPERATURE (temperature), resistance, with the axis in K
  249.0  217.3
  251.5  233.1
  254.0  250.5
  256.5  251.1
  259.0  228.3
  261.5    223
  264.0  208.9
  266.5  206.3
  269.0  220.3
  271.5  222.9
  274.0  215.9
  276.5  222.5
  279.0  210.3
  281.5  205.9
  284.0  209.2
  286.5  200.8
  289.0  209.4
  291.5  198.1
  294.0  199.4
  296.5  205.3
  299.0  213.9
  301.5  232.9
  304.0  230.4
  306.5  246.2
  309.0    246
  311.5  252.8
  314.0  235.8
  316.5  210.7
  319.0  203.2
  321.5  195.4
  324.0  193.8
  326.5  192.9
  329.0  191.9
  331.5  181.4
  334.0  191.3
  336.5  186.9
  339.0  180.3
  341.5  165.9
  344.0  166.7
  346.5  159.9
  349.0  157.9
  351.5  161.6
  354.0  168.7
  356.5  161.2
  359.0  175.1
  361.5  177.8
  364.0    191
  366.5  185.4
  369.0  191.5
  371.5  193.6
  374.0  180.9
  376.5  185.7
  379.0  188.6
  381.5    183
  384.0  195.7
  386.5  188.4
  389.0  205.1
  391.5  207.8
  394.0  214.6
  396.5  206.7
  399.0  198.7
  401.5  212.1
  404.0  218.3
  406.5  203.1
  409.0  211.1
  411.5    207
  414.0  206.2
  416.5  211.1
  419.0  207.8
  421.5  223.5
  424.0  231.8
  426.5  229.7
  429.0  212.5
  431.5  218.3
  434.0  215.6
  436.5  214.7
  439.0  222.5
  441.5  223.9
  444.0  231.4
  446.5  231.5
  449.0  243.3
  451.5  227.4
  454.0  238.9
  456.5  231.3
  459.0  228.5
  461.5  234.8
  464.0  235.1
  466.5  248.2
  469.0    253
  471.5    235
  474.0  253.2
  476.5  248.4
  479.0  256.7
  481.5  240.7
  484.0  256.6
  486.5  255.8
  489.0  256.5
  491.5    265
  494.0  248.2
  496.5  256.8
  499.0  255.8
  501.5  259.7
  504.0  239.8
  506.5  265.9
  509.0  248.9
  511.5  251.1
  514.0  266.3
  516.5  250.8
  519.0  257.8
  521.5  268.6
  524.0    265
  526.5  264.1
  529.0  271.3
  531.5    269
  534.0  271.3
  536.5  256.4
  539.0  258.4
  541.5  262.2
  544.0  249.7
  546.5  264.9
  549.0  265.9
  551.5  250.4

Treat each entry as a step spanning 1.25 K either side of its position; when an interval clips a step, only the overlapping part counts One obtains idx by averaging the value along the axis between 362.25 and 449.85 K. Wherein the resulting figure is 208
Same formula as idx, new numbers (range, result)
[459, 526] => 253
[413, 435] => 218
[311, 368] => 186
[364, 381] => 188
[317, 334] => 194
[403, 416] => 209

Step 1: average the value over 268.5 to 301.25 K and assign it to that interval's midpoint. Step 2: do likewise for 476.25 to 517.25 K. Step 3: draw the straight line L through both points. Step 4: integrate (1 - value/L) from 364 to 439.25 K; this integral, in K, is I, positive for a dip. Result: 9.5 K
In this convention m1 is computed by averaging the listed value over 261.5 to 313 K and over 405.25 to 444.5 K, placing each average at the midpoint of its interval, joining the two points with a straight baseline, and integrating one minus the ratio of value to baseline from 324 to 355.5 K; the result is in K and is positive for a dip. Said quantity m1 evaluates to 6.0 K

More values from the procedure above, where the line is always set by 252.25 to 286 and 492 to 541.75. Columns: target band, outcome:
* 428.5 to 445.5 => 1.8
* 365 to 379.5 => 3.0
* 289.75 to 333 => 2.7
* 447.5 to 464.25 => 1.1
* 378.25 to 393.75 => 2.8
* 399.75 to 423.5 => 3.1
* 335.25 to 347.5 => 3.2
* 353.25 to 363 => 2.6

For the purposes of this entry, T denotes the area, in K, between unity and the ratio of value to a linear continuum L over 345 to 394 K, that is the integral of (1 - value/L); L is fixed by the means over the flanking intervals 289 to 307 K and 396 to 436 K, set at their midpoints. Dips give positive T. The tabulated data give 7.3 K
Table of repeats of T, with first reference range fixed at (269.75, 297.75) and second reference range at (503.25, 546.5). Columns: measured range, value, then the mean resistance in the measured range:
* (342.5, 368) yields 6.11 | 171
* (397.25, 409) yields 1.31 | 208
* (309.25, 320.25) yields -0.60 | 227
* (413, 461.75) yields 3.56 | 224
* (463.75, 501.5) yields -0.06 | 252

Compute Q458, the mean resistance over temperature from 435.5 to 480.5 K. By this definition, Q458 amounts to 237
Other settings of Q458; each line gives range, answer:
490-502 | 257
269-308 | 215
